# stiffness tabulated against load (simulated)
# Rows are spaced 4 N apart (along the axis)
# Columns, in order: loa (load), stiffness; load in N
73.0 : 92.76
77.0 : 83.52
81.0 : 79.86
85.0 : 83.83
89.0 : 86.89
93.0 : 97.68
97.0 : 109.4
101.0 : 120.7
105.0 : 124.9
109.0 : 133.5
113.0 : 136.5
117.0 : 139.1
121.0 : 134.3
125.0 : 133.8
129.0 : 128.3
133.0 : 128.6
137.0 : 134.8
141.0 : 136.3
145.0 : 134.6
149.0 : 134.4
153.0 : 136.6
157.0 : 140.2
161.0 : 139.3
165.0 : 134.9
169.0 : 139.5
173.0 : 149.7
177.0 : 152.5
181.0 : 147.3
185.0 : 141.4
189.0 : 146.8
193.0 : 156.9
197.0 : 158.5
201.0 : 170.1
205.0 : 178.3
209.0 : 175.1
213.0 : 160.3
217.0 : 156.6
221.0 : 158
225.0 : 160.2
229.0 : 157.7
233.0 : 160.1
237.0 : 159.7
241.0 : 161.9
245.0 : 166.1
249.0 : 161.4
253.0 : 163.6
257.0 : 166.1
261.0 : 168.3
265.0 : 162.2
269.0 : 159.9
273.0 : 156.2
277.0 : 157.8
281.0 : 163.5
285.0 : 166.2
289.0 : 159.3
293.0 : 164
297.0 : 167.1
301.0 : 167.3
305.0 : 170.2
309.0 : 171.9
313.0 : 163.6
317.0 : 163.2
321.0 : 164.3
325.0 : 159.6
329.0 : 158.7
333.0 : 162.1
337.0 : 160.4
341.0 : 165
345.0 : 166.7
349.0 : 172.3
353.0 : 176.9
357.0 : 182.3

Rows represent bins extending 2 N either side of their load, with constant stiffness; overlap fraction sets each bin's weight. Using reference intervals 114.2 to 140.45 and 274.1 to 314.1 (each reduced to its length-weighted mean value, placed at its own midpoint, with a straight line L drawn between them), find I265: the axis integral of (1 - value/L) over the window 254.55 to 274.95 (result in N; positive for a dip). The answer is -0.4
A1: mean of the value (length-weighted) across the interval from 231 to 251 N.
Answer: 162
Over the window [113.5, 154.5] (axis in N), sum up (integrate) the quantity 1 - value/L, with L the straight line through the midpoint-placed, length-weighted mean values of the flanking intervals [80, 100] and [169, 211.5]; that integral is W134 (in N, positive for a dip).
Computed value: -4.5 N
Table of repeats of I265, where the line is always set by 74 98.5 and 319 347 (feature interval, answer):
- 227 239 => -2.4 N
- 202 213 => -4.2 N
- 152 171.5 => -4.6 N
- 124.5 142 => -4.8 N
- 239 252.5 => -2.6 N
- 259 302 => -4.6 N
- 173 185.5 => -3.3 N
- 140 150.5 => -2.7 N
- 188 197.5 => -2.6 N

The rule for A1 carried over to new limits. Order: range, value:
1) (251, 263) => 166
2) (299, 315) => 168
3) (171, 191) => 148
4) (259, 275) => 162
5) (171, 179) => 151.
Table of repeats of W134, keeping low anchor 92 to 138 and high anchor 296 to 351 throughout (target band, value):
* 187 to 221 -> -4.5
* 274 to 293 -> -0.5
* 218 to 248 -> -2.4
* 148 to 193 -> -1.8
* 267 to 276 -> -0.1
